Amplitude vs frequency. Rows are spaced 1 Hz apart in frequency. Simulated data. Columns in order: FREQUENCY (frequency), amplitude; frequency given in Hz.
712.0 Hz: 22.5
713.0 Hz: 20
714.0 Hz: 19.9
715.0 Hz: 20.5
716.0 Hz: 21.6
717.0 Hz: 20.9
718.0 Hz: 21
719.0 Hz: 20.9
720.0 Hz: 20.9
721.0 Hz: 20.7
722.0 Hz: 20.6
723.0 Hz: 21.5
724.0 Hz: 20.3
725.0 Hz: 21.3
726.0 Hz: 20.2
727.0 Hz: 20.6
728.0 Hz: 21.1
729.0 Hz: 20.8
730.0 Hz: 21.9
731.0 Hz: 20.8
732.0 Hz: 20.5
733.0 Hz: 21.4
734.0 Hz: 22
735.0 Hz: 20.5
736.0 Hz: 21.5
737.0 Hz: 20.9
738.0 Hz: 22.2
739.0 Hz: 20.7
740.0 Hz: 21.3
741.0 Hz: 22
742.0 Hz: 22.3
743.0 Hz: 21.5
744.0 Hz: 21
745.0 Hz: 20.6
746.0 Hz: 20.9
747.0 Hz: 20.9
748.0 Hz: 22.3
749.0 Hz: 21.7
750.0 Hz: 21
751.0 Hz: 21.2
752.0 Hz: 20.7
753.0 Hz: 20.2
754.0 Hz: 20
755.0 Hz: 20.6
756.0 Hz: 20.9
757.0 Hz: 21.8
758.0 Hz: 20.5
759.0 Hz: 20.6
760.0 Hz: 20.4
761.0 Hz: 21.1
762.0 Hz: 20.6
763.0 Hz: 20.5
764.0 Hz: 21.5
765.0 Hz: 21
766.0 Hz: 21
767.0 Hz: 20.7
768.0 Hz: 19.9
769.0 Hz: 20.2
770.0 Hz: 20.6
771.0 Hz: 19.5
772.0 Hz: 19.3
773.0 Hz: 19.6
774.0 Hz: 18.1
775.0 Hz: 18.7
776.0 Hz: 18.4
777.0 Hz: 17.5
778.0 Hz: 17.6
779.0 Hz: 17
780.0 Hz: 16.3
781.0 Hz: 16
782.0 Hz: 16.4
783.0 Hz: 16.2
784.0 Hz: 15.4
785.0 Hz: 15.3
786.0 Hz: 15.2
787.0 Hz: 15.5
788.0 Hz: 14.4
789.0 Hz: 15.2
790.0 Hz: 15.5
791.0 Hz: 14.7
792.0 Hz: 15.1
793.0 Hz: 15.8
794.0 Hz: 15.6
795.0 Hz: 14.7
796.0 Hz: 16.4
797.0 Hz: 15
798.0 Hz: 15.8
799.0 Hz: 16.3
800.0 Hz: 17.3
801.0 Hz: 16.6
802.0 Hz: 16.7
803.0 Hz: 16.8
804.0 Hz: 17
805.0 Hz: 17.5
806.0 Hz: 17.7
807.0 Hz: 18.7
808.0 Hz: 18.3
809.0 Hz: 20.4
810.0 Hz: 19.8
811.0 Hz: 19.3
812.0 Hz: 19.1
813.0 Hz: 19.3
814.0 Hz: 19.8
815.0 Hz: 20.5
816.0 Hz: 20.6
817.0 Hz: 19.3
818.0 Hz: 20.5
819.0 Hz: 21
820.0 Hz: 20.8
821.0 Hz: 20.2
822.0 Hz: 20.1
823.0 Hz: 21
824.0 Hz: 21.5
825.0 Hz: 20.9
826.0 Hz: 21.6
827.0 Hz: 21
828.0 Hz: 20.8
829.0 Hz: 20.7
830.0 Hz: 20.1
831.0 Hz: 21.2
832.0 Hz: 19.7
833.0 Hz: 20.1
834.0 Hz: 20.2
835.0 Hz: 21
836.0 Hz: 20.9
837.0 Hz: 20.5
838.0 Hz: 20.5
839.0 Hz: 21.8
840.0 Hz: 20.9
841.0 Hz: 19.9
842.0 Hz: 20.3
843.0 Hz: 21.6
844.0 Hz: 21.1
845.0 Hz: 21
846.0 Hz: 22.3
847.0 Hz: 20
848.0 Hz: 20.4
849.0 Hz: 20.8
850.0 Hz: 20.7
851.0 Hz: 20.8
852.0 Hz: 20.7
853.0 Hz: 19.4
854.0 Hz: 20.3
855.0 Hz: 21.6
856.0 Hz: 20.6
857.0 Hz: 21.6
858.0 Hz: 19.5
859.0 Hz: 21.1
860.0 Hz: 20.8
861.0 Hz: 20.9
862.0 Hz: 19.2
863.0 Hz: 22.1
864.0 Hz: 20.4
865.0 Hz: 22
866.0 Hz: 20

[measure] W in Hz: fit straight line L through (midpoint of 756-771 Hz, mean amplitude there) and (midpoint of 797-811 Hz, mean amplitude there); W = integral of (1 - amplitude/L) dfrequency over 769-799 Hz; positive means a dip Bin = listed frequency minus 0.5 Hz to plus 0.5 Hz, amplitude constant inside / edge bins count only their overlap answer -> 3.95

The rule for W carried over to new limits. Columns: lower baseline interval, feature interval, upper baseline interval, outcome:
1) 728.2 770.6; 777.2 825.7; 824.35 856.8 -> 7.47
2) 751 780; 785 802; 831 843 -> 3.86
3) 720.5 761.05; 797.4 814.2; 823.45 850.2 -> 2.34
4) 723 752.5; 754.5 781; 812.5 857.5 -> 1.67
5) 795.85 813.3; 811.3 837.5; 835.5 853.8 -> -1.75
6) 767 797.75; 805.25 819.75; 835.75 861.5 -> -0.71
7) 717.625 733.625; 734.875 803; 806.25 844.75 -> 6.12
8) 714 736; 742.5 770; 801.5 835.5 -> -0.40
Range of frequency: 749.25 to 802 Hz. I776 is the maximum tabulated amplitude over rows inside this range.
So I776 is 21.8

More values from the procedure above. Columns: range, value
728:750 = 22.3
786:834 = 21.6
